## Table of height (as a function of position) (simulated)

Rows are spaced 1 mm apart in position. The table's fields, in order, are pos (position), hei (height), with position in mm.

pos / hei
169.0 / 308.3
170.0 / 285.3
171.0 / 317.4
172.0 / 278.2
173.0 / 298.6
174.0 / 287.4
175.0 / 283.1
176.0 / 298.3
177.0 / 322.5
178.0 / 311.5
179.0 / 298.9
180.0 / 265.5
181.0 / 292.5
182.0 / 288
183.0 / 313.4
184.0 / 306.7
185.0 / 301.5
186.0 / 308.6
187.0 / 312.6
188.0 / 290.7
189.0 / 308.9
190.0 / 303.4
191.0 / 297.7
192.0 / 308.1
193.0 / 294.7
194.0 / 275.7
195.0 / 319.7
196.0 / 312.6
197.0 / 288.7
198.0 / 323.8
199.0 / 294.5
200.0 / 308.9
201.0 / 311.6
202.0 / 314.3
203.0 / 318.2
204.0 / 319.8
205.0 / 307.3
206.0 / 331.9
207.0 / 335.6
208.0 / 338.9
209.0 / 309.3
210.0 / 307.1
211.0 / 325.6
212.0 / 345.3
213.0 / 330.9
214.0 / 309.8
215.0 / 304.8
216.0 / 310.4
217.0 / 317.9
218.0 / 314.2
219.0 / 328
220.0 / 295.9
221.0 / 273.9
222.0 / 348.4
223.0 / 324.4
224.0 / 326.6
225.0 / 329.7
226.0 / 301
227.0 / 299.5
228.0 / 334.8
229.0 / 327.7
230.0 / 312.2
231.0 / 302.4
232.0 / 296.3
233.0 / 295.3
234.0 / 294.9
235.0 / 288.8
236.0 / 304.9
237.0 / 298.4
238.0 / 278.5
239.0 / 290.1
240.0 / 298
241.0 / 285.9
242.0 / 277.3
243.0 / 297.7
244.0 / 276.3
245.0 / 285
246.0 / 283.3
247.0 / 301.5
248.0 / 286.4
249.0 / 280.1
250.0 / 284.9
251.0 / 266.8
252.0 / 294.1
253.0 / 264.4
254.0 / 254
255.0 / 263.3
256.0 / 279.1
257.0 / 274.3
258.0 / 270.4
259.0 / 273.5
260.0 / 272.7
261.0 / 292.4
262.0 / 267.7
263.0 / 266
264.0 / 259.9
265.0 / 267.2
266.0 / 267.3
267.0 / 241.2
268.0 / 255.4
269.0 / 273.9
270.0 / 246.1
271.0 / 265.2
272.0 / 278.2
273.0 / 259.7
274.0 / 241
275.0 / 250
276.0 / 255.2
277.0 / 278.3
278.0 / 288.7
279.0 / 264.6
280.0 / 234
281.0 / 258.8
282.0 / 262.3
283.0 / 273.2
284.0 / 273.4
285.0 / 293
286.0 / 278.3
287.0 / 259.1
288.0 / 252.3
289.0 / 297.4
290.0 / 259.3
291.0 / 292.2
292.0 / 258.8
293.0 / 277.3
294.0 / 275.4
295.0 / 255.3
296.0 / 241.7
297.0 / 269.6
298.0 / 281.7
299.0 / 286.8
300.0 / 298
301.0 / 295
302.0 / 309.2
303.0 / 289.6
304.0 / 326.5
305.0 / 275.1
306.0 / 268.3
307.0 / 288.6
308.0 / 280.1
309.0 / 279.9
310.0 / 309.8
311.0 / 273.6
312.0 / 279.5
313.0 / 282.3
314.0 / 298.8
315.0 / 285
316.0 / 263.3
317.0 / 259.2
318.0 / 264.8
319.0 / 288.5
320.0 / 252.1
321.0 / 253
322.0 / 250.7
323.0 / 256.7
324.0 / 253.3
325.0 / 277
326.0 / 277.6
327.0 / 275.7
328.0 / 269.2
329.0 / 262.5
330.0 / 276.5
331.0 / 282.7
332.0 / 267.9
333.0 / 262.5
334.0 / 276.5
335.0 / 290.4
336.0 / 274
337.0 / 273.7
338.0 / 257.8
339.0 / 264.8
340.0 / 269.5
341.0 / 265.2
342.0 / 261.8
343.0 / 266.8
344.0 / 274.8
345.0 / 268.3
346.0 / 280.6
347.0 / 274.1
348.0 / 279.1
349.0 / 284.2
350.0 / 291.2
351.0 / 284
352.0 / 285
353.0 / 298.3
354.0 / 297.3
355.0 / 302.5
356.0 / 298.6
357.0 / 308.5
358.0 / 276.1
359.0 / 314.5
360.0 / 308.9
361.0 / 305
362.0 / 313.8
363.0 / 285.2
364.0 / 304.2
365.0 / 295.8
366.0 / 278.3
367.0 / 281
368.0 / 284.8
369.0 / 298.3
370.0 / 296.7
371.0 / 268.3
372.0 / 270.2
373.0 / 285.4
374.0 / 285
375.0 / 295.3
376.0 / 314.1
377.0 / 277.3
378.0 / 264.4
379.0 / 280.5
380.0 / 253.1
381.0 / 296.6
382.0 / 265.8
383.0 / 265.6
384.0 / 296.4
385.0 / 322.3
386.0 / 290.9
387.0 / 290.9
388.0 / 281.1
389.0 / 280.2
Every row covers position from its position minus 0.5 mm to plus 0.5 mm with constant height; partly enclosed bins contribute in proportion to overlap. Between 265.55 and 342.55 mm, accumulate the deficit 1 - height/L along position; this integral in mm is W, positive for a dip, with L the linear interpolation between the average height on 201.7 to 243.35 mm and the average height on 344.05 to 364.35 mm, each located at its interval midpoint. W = 7.2 mm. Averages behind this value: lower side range 311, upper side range 292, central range 272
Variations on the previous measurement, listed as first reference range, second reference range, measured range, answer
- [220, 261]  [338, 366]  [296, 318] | 0.4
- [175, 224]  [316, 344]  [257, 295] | 2.4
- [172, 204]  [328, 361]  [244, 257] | 0.7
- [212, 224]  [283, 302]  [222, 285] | 3.4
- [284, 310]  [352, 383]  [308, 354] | 1.7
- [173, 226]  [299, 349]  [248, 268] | 1.6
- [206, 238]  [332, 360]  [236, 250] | 0.9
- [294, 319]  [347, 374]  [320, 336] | 1.0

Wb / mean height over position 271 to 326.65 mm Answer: 273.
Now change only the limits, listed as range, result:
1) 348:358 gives 293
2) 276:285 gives 267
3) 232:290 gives 274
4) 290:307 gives 281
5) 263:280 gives 261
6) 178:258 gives 302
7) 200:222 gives 317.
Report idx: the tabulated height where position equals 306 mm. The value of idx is 268.3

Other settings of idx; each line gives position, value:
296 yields 241.7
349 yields 284.2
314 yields 298.8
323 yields 256.7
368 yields 284.8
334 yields 276.5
